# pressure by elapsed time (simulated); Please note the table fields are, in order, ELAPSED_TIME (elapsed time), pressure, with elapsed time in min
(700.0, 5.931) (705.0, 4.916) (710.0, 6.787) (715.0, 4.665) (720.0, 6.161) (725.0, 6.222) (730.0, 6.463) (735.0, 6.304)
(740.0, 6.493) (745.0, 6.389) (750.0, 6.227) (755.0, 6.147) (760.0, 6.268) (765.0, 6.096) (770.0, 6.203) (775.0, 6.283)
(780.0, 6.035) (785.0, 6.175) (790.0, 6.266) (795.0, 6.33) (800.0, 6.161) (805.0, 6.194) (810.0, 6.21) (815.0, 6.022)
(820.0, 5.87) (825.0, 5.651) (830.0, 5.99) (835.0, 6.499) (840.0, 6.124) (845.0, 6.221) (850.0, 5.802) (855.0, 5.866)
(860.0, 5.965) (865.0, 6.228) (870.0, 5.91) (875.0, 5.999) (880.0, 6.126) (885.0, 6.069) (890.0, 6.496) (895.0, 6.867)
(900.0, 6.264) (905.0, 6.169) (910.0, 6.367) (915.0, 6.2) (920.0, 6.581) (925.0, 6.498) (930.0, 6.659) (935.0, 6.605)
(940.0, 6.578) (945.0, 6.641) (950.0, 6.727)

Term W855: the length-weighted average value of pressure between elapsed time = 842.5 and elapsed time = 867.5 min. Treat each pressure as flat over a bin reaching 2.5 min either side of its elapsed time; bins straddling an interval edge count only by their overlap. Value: 6.02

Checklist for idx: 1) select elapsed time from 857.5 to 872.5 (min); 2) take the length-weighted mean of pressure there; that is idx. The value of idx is 6.03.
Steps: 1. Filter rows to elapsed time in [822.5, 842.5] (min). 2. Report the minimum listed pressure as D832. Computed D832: 5.651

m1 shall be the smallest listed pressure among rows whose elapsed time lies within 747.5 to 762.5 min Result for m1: 6.147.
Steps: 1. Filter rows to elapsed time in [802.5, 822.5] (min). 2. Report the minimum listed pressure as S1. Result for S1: 5.87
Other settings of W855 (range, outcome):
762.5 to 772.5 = 6.15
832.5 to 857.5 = 6.1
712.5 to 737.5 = 5.96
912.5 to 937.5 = 6.51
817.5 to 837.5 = 6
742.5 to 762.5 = 6.26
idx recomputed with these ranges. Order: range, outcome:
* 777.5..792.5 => 6.16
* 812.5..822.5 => 5.95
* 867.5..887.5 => 6.03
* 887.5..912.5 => 6.43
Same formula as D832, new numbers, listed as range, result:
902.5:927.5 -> 6.169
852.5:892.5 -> 5.866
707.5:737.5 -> 4.665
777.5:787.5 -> 6.035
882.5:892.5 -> 6.069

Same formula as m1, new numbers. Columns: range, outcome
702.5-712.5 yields 4.916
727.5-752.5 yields 6.227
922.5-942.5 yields 6.498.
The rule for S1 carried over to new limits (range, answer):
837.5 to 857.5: 5.802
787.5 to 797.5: 6.266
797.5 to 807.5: 6.161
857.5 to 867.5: 5.965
